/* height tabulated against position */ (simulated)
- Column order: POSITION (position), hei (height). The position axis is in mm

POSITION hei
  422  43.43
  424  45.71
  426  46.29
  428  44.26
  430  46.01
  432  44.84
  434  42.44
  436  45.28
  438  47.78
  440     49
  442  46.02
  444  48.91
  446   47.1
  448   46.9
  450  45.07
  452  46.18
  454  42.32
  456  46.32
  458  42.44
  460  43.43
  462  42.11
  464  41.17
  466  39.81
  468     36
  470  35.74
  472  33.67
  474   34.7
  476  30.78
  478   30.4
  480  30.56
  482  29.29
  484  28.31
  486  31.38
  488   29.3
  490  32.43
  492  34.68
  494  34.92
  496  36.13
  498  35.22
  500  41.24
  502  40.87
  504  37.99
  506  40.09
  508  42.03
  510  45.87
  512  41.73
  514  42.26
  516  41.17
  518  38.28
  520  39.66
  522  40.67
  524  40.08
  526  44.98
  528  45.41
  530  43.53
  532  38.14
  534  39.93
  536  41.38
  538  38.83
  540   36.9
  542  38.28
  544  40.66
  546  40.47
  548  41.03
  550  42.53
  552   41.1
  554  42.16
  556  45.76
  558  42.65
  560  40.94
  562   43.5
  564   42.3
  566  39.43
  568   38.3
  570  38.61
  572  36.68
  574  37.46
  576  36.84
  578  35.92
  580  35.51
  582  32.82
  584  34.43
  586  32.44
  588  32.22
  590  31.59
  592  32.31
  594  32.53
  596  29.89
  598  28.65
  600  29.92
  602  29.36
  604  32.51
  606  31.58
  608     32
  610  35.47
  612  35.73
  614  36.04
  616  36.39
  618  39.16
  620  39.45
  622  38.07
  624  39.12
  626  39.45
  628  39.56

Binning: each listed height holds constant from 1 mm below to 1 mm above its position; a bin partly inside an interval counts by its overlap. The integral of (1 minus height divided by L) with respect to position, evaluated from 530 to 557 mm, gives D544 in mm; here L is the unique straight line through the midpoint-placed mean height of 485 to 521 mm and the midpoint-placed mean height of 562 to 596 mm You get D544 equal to -2.9 mm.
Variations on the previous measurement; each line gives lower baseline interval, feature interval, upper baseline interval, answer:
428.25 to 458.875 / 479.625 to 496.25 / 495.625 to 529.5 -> 4.2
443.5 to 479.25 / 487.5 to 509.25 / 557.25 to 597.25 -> 1.1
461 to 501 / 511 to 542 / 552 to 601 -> -4.7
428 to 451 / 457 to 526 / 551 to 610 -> 8.1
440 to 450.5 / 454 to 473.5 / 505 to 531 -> 2.5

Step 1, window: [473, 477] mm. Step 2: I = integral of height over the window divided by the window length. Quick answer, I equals 32.7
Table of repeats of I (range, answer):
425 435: 44.8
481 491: 30.1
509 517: 42.8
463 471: 38.2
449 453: 45.6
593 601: 30.2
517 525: 39.7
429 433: 45.4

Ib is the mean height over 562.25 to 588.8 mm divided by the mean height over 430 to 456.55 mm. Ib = 0.80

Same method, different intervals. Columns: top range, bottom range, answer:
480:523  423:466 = 0.82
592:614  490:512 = 0.83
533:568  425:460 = 0.90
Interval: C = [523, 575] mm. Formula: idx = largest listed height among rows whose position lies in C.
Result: 45.76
